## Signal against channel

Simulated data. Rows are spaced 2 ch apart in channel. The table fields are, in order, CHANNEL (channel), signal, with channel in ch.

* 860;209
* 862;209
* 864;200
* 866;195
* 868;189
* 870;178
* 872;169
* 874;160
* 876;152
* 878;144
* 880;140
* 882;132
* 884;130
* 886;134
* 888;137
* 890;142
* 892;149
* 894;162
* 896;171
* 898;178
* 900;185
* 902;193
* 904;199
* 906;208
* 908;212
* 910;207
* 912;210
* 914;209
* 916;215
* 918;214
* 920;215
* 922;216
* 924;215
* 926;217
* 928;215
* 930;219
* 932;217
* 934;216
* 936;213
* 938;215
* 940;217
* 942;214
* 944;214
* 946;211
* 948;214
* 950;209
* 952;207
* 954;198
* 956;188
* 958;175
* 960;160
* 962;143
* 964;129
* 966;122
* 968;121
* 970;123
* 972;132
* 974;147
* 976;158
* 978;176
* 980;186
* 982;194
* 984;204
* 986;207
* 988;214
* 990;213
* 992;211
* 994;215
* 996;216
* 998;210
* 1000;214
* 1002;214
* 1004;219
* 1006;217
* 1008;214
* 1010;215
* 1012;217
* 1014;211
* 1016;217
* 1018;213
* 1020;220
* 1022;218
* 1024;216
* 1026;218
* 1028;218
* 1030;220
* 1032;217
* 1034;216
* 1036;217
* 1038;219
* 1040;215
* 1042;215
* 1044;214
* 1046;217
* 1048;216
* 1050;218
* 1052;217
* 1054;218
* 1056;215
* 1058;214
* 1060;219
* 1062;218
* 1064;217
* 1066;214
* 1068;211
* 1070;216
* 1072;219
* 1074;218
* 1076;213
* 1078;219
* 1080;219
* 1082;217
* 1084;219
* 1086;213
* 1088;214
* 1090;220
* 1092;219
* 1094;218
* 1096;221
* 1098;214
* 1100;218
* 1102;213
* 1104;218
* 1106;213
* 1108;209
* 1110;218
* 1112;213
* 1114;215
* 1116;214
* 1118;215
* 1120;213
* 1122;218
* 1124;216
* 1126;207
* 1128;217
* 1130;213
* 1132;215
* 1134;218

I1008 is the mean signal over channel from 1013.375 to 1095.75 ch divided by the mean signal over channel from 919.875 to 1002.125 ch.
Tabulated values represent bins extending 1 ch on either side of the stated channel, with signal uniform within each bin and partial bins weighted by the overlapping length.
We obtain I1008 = 1.12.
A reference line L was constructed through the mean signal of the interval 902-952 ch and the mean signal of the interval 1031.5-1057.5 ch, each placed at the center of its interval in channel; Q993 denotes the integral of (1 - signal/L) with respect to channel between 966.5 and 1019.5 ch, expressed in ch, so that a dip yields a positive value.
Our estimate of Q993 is 4.9 ch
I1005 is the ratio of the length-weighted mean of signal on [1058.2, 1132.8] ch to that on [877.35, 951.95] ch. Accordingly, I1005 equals 1.12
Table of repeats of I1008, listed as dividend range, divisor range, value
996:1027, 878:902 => 1.41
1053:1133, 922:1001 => 1.12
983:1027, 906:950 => 1.00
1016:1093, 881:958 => 1.11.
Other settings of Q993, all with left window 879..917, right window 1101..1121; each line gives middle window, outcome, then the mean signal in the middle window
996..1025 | -2.97 ch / 215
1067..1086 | -0.82 ch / 217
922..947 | -4.71 ch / 215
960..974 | 4.13 ch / 132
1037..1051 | -1.02 ch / 216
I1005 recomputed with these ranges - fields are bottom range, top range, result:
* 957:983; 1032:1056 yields 1.43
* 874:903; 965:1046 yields 1.31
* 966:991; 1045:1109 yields 1.27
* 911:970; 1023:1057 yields 1.10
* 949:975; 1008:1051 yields 1.37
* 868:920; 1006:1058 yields 1.24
